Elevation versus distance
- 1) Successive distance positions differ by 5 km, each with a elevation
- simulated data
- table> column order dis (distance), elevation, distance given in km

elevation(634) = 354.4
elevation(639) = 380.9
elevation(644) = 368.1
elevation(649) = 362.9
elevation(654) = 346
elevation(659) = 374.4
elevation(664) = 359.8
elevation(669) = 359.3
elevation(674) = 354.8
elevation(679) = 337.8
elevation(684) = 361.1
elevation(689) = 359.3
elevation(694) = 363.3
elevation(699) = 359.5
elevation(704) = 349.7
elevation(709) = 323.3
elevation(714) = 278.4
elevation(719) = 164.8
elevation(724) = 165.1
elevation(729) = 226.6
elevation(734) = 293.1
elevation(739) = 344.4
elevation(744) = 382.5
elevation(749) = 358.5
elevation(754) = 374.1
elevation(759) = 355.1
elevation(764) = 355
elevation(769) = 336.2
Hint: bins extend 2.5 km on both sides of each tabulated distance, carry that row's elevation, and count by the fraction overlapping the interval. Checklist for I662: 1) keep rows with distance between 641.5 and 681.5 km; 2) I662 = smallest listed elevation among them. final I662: 337.8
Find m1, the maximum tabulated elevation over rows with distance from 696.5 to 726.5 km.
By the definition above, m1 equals 359.5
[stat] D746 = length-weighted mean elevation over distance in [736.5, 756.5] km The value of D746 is 365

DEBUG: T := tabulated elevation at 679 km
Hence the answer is 337.8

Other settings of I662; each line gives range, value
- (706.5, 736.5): 164.8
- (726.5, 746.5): 226.6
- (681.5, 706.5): 349.7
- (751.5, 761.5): 355.1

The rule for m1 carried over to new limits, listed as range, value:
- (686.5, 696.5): 363.3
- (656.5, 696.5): 374.4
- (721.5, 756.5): 382.5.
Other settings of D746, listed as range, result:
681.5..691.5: 360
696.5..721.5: 295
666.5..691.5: 354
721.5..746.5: 282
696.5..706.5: 355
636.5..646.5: 374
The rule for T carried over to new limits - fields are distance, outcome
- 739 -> 344.4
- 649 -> 362.9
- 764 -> 355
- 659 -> 374.4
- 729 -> 226.6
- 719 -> 164.8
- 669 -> 359.3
